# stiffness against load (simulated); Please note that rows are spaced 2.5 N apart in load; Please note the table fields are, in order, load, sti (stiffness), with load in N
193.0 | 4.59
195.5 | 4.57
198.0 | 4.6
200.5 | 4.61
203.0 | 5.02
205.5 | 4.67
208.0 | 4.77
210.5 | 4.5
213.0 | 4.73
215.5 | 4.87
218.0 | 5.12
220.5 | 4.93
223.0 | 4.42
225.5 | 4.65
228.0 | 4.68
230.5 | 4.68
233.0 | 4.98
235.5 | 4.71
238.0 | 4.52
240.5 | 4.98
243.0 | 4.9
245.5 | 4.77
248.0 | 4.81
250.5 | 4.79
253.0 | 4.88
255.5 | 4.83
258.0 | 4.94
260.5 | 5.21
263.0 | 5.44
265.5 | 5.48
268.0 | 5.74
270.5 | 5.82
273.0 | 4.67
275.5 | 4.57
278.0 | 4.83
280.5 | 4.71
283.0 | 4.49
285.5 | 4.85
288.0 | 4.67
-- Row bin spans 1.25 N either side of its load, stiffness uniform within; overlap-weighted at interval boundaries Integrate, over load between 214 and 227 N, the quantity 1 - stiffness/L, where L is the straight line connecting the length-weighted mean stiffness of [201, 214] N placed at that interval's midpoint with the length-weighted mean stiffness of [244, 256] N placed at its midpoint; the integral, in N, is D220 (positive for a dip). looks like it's -0.10 N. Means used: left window 4.73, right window 4.82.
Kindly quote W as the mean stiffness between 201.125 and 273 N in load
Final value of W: 4.92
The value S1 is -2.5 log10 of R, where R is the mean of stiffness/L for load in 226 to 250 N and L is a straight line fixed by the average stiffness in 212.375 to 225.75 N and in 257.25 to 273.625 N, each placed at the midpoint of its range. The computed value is 0.06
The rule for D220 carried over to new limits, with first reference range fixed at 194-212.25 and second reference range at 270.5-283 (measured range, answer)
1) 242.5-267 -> -1.3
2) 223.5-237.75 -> 0.0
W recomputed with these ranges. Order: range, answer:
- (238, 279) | 5.03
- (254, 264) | 5.09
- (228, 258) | 4.81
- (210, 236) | 4.76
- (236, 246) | 4.79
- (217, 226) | 4.78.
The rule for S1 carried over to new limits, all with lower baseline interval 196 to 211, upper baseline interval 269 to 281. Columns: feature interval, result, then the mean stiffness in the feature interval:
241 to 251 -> 0.004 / 4.83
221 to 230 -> 0.036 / 4.62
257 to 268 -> -0.090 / 5.33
